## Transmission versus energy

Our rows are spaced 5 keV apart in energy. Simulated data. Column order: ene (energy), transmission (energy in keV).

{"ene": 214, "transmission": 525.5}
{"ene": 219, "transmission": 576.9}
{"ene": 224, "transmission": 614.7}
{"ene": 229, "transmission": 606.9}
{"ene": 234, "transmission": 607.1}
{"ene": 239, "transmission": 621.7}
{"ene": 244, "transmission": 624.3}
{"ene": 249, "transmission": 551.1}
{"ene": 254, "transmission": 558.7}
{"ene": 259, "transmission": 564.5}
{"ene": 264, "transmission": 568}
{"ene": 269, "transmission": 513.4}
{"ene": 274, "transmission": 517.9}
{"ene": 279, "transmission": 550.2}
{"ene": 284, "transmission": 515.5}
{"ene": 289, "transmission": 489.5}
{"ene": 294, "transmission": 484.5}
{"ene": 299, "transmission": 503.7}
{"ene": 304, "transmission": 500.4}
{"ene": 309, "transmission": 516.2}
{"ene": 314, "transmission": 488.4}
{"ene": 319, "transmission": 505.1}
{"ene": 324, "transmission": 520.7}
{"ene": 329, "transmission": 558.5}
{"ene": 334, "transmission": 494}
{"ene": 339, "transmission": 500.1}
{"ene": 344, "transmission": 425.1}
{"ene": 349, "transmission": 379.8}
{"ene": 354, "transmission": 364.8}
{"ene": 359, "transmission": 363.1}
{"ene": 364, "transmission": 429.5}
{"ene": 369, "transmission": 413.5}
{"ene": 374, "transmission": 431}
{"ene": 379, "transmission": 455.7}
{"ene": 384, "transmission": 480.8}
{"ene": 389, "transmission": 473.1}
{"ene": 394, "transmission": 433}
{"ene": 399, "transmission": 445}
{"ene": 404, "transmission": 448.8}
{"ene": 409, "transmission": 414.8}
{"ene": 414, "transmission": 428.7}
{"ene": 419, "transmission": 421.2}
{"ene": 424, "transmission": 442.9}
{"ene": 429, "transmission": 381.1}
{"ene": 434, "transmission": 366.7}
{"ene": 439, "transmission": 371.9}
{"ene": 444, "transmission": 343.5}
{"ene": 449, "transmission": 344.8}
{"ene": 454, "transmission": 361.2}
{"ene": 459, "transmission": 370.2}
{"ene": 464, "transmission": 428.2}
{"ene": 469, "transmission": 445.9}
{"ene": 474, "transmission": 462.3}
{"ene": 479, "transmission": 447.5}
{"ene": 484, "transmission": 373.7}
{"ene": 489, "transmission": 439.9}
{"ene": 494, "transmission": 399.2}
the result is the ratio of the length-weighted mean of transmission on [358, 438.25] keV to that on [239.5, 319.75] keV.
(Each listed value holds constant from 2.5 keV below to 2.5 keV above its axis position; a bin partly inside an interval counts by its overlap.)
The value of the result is 0.8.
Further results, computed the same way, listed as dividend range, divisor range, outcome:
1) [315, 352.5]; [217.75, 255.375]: 0.80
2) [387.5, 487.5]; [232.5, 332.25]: 0.76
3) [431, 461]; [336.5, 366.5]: 0.88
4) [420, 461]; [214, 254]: 0.63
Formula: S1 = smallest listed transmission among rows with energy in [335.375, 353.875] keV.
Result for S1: 379.8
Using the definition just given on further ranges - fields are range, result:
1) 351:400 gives 363.1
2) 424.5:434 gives 366.7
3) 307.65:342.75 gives 488.4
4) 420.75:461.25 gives 343.5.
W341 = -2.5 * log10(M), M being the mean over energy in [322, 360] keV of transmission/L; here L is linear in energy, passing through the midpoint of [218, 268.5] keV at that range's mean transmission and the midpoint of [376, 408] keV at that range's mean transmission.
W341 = 0.108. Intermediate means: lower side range 587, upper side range 454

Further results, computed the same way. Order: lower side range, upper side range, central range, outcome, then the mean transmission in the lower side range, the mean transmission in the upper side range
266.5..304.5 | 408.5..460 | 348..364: 0.19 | 510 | 385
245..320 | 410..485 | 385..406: -0.03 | 524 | 400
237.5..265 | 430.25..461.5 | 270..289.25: 0.06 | 581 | 361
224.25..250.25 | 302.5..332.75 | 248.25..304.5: 0.07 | 606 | 514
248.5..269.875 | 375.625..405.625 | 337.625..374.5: 0.18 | 554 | 456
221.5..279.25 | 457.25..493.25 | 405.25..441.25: 0.13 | 576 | 424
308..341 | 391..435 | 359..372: 0.15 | 512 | 423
